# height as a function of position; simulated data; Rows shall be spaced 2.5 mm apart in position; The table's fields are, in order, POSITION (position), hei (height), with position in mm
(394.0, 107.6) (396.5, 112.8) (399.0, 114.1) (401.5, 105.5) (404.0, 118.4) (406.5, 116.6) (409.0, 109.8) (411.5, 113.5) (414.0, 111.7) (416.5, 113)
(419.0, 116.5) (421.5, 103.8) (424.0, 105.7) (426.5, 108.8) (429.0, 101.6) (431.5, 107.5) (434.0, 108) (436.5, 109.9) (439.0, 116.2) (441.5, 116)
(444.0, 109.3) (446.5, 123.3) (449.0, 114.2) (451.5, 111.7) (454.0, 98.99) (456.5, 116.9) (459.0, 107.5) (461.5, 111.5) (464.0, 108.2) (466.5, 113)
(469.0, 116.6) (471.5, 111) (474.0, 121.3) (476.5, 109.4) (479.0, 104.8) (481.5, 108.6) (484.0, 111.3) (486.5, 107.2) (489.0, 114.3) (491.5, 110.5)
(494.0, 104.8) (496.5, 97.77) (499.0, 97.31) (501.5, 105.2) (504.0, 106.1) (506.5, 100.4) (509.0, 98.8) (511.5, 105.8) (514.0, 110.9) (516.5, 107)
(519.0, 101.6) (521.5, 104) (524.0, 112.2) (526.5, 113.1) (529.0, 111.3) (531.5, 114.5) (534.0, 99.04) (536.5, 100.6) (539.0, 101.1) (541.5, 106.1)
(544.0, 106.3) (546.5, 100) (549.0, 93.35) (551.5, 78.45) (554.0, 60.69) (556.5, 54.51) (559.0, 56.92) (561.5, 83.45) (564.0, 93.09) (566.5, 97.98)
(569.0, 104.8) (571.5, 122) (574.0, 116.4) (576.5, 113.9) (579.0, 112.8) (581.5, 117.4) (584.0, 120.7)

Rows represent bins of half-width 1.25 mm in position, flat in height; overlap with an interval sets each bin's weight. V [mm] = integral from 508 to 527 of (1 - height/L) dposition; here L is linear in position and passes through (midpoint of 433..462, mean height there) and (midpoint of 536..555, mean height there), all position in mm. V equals -1.50 mm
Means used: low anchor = 112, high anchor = 93.5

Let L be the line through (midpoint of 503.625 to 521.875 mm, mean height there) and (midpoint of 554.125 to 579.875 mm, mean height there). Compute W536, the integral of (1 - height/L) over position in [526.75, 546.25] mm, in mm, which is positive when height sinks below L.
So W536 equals -1.2 mm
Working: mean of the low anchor 104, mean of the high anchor 93.8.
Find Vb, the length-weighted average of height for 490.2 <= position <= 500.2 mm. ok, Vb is 103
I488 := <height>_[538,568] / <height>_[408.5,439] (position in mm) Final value 0.79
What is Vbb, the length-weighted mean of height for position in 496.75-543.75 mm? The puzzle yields 105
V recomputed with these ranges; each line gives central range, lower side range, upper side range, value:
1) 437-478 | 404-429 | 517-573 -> -2.48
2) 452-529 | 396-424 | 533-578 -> -4.53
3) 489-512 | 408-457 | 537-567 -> -1.61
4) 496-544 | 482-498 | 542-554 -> -2.84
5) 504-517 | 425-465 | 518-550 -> 0.23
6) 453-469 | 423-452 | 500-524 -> -0.15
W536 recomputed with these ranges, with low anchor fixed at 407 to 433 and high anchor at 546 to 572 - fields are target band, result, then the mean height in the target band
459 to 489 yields -3.45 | 111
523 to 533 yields -2.49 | 112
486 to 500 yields -1.31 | 105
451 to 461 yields -0.57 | 109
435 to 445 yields -0.66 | 113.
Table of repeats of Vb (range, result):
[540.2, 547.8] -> 104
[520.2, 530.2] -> 110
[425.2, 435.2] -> 106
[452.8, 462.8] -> 109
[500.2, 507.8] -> 104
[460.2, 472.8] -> 112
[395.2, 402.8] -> 111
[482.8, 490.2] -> 111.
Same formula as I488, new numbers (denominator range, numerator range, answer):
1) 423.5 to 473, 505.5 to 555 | 0.91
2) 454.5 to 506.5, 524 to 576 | 0.89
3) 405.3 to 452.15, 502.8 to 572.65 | 0.88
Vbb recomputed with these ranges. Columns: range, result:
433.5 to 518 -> 109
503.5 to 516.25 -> 105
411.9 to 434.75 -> 109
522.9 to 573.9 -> 95.9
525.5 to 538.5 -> 107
